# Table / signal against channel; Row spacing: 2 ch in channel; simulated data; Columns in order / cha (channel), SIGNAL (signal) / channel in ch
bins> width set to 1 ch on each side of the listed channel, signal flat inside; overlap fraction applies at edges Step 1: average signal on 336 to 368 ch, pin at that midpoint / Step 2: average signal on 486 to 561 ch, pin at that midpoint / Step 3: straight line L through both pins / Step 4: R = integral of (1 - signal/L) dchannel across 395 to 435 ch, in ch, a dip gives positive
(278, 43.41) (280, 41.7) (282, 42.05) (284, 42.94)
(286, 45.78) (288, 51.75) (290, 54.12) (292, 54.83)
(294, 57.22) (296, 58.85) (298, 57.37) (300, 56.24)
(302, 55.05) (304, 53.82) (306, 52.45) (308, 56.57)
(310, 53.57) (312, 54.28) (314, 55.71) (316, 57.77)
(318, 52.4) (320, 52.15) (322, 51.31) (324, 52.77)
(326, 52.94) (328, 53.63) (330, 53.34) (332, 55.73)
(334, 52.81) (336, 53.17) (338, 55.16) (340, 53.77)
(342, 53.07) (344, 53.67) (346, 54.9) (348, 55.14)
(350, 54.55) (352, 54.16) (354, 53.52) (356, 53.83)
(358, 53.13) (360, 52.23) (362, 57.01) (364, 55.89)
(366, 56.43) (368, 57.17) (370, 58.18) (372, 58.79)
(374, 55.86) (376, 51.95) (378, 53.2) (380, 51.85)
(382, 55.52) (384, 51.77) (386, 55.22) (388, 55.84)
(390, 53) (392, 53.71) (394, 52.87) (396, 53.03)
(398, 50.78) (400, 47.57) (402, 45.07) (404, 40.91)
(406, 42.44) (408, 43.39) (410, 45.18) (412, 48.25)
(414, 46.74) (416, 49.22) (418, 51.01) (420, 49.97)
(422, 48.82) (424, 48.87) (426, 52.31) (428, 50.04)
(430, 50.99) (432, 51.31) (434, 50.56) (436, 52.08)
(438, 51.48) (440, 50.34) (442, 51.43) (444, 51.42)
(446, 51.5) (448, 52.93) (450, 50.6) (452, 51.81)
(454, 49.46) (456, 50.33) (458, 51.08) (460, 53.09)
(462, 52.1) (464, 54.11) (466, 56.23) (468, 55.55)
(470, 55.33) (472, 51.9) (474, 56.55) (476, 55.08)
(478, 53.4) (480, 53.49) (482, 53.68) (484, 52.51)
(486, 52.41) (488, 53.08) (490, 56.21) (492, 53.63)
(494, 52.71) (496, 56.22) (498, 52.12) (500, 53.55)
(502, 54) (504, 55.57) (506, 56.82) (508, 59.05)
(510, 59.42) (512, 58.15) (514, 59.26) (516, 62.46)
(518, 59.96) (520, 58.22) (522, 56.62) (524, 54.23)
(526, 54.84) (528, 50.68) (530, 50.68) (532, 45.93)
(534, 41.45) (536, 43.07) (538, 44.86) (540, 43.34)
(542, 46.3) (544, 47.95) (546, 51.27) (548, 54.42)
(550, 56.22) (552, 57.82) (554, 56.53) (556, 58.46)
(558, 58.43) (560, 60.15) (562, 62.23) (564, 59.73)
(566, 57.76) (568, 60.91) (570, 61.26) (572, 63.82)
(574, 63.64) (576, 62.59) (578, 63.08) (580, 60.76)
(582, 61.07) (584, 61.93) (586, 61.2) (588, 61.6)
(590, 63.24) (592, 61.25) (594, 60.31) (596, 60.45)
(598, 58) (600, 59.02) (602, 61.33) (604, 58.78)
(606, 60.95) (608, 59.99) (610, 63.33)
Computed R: 4.4 ch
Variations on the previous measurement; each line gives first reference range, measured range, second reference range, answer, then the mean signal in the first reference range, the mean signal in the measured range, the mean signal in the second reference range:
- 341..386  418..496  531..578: 3.4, 54.6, 52.4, 54.9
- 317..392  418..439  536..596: 1.8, 54.2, 50.7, 57.8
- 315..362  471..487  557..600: 1.2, 53.8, 53.6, 61.1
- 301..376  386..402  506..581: 0.8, 54.5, 52.1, 55.8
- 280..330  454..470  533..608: 0.7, 52.9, 53.1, 57.5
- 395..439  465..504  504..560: -1.9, 48.6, 54.1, 53.7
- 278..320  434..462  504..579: 1.6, 52.5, 51.3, 55.7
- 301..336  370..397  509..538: -0.2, 53.9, 54.2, 53.6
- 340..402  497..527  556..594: 1.1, 54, 57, 61.3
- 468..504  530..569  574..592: 4.2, 54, 52.9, 62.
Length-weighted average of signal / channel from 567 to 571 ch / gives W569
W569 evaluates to 61.1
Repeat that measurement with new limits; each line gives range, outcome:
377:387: 53.5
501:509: 56.4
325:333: 53.9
